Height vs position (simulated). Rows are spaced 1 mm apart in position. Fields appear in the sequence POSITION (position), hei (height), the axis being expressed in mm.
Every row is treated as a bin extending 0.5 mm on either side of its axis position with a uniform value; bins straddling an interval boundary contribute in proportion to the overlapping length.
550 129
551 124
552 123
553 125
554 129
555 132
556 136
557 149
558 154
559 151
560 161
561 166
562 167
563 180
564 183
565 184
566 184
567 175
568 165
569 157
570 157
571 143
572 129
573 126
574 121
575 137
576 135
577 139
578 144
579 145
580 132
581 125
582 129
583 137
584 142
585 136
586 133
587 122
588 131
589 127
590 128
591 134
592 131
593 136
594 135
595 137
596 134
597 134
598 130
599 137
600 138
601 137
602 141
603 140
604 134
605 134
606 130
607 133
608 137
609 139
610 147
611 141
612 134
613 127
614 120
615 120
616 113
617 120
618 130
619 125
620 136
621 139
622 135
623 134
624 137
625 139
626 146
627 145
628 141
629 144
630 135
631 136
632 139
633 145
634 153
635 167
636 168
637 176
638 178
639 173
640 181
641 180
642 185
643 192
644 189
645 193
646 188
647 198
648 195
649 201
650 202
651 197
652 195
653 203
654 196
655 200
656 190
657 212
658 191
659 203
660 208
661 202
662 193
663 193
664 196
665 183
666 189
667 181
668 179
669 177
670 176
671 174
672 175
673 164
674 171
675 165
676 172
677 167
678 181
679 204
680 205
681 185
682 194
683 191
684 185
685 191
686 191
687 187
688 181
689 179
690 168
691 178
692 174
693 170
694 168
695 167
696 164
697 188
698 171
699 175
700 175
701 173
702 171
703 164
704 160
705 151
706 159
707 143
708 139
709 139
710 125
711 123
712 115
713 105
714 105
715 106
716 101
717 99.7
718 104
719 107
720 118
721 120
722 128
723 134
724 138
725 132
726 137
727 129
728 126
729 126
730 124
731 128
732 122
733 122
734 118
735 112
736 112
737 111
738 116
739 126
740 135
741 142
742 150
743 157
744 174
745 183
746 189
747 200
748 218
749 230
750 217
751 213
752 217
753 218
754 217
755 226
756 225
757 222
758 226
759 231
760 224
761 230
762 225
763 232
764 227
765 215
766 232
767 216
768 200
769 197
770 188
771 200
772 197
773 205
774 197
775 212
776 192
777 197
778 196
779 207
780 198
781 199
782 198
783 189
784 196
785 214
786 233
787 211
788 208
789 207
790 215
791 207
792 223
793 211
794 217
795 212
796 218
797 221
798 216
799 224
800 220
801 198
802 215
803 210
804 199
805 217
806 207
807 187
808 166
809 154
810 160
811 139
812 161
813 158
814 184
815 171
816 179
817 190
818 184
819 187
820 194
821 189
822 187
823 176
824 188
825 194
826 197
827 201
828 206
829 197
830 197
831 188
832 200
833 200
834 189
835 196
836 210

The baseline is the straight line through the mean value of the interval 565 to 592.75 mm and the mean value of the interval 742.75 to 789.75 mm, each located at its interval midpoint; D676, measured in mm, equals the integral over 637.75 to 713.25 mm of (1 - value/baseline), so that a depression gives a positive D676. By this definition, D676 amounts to -1.7 mm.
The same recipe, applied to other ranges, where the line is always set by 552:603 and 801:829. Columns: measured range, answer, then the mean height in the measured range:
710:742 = 9.24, 121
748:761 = -3.55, 222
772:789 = -2.25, 203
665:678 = -1.24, 175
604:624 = 2.37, 131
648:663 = -4.06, 199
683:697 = -1.30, 178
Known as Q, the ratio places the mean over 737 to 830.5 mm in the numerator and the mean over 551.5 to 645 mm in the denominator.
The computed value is 1.4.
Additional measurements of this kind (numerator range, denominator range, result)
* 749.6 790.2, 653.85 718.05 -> 1.25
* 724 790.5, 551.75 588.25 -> 1.27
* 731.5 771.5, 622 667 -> 1.06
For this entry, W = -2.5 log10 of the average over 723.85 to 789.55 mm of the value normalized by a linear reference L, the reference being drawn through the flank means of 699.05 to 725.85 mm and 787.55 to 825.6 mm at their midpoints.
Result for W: -0.14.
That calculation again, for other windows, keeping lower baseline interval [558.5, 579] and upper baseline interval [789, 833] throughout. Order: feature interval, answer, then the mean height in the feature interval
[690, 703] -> 0.023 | 172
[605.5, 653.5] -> 0.064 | 156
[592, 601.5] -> 0.181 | 135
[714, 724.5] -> 0.484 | 115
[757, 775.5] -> -0.146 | 214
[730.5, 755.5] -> 0.110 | 166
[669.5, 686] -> -0.053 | 182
